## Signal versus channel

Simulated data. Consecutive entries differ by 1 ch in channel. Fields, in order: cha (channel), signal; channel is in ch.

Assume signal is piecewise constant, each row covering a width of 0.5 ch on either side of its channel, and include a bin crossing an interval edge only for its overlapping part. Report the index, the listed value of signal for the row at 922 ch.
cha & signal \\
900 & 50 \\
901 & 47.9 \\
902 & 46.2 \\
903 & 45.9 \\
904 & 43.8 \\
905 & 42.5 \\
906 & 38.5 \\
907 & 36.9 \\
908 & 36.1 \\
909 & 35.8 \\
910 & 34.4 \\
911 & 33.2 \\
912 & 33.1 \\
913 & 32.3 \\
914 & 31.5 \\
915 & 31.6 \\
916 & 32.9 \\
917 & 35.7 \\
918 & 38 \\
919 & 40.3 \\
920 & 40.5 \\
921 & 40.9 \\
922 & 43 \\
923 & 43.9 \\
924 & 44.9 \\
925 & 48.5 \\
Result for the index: 43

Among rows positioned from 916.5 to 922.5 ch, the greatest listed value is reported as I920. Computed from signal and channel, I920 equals 43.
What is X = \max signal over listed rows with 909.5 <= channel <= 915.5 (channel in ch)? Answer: 34.4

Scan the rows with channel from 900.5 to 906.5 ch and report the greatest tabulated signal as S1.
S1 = 47.9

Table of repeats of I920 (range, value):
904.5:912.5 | 42.5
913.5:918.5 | 38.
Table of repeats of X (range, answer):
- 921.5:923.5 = 43.9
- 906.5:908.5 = 36.9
